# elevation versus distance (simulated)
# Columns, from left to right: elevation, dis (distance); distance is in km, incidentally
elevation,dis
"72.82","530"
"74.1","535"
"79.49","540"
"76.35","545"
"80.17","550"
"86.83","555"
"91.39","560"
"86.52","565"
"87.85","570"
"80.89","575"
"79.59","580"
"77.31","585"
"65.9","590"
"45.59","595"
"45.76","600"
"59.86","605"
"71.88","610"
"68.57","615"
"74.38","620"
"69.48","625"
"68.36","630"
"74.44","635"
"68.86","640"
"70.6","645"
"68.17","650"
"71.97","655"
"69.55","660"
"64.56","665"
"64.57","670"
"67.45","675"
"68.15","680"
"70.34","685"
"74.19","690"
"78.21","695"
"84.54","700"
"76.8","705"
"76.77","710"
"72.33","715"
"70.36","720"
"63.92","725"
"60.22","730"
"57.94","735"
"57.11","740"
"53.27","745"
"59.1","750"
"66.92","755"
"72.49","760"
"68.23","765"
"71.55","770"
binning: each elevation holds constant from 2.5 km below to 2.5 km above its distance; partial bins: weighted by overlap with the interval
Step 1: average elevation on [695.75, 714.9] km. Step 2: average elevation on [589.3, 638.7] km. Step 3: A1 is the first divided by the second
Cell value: 1.22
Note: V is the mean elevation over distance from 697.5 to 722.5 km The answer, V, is 76.2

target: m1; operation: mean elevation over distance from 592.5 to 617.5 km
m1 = 58.3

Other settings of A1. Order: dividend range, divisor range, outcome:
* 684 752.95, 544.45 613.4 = 0.92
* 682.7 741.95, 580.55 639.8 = 1.06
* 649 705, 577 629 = 1.08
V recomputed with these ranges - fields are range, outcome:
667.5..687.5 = 67.6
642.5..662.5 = 70.1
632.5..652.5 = 70.5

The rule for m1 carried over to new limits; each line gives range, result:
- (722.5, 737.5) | 60.7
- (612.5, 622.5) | 71.5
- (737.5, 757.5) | 59.1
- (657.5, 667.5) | 67.1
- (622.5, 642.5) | 70.3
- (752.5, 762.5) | 69.7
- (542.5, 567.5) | 84.3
